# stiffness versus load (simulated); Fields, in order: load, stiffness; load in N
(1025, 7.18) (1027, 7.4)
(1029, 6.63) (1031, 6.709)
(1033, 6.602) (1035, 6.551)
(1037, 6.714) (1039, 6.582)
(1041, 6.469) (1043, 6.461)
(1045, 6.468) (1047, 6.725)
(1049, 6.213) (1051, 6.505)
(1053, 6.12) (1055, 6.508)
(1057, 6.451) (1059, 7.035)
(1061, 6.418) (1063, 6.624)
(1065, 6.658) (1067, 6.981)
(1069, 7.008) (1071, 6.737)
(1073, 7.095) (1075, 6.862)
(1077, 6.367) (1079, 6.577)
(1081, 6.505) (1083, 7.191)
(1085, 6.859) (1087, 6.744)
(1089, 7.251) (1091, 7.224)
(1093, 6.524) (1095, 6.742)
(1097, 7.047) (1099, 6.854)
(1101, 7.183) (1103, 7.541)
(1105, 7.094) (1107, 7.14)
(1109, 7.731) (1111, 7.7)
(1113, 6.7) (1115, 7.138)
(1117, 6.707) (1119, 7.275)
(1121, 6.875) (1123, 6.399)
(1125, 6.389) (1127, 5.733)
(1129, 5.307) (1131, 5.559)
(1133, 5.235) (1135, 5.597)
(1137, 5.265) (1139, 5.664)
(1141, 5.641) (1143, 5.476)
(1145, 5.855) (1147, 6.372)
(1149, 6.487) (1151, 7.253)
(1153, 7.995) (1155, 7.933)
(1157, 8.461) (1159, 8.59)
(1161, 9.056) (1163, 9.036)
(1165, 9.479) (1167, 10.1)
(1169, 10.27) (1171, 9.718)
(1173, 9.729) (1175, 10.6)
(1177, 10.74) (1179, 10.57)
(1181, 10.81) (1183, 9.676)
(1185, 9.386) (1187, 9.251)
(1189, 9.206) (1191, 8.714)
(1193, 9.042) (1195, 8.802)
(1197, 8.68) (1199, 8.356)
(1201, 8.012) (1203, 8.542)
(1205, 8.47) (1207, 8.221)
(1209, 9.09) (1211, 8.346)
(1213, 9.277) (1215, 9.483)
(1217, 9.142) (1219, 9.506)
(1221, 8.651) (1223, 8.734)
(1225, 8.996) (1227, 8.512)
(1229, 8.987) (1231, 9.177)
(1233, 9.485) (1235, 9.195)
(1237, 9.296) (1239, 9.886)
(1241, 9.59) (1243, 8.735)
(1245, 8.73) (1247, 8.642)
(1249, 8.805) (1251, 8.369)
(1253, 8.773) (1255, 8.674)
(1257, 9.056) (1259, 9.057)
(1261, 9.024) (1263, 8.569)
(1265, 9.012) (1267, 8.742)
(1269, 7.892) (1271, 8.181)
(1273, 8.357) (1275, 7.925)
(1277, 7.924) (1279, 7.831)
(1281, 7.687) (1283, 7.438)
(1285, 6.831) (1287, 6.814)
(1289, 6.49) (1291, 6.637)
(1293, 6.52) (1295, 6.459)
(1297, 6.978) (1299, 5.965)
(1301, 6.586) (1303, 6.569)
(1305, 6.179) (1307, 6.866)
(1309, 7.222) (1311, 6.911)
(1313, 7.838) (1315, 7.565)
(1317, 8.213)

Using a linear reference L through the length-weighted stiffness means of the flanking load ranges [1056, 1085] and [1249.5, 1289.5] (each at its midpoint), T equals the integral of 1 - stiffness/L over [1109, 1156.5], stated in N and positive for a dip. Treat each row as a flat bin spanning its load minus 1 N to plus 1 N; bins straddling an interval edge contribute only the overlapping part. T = 5.1 N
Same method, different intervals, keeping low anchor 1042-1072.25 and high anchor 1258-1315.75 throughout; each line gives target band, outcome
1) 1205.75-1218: -3.0 N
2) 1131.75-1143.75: 2.5 N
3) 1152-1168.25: -4.4 N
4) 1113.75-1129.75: 0.8 N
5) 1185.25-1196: -2.9 N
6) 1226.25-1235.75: -2.4 N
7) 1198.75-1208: -1.5 N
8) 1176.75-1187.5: -4.6 N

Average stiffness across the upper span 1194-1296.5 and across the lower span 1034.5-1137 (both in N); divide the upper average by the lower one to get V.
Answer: 1.27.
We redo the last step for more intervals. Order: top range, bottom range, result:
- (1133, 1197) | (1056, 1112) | 1.21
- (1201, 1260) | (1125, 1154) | 1.49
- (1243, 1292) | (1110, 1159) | 1.25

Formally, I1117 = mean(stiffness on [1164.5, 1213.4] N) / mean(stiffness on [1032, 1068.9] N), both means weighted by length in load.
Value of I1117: 1.42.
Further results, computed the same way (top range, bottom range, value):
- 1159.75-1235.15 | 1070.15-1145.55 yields 1.40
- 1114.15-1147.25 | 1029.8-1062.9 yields 0.92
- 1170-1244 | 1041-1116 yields 1.35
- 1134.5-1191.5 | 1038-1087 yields 1.26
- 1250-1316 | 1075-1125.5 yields 1.09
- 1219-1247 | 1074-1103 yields 1.32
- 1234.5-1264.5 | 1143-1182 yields 1.02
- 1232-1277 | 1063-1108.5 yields 1.27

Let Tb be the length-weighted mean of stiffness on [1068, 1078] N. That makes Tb 6.81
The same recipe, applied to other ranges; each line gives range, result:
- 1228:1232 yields 9.08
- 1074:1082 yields 6.58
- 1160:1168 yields 9.42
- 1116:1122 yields 6.95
